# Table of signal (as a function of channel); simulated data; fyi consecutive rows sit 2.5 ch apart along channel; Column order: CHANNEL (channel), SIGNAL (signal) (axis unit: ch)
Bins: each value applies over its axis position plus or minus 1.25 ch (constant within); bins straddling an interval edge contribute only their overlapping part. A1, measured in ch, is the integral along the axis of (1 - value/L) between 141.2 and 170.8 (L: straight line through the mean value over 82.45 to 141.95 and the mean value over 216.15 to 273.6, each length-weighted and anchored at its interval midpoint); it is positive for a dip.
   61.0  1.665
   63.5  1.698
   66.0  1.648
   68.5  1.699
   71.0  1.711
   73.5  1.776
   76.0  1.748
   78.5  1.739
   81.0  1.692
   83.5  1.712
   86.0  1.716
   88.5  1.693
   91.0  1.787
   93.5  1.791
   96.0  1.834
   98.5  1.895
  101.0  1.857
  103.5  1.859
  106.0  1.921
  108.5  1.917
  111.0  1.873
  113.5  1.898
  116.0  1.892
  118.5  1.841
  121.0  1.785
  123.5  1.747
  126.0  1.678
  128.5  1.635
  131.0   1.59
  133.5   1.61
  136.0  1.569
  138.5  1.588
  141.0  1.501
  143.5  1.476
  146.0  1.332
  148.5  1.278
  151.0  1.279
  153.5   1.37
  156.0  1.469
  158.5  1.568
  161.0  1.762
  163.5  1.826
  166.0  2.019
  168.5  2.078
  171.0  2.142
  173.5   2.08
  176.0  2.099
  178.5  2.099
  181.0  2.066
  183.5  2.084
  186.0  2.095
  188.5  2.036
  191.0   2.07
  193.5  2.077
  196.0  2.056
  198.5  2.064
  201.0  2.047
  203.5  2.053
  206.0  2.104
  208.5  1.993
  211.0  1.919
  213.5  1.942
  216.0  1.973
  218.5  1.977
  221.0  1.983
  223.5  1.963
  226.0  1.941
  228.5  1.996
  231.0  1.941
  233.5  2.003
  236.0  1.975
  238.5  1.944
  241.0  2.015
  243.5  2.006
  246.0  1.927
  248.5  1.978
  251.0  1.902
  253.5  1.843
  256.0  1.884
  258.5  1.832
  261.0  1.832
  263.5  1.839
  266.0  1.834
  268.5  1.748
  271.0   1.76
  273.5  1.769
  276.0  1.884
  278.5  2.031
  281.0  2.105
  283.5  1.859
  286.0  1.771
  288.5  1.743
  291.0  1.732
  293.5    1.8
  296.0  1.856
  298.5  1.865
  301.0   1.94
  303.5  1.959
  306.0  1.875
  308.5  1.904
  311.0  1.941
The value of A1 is 3.4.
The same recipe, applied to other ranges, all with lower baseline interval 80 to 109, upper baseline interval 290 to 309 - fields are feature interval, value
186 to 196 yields -1.3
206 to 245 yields -2.8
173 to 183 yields -1.4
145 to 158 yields 3.3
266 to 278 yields 0.3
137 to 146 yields 1.6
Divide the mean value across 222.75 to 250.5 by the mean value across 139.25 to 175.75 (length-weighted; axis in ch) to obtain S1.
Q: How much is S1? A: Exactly 1.2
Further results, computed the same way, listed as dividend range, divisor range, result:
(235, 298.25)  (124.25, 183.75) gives 1.10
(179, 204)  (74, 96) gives 1.19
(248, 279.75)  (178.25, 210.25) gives 0.90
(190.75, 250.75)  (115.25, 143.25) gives 1.20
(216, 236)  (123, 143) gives 1.23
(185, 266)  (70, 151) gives 1.15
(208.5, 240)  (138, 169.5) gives 1.25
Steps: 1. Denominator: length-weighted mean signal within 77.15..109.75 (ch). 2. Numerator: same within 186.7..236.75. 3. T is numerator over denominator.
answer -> 1.11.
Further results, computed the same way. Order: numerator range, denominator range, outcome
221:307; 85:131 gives 1.05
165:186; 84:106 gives 1.15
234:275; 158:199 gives 0.93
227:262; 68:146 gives 1.11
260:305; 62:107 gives 1.05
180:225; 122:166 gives 1.30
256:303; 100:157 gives 1.12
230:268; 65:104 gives 1.09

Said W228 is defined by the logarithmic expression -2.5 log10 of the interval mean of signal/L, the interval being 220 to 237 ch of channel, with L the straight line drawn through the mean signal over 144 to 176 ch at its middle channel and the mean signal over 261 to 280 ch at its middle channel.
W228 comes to -0.11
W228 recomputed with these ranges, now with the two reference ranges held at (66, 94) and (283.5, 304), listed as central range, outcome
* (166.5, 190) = -0.17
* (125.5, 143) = 0.11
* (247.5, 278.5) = -0.02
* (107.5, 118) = -0.09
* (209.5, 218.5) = -0.09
